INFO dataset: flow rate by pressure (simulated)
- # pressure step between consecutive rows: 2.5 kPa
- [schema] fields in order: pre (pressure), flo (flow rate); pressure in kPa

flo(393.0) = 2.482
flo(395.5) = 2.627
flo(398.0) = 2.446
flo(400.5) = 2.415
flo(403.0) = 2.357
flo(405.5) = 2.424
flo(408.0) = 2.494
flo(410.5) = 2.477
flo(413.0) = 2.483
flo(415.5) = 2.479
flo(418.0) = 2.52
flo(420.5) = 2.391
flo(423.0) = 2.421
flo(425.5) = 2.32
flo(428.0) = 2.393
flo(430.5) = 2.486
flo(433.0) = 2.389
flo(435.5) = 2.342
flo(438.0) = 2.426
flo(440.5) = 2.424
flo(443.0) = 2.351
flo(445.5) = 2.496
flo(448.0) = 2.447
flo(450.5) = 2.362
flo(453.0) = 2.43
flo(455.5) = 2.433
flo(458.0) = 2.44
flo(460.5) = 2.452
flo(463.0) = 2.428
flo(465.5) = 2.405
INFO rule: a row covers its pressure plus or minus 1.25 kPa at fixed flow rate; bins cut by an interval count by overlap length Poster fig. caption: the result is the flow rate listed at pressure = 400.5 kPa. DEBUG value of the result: 2.415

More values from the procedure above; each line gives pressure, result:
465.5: 2.405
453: 2.43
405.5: 2.424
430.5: 2.486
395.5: 2.627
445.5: 2.496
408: 2.494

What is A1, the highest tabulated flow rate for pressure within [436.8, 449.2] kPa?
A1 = 2.496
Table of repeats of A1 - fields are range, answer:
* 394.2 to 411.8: 2.627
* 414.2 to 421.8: 2.52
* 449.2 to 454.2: 2.43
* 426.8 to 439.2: 2.486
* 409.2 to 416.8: 2.483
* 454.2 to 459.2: 2.44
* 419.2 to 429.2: 2.421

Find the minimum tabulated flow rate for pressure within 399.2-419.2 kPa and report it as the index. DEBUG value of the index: 2.357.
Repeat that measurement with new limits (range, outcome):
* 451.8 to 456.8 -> 2.43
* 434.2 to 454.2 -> 2.342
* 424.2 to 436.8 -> 2.32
